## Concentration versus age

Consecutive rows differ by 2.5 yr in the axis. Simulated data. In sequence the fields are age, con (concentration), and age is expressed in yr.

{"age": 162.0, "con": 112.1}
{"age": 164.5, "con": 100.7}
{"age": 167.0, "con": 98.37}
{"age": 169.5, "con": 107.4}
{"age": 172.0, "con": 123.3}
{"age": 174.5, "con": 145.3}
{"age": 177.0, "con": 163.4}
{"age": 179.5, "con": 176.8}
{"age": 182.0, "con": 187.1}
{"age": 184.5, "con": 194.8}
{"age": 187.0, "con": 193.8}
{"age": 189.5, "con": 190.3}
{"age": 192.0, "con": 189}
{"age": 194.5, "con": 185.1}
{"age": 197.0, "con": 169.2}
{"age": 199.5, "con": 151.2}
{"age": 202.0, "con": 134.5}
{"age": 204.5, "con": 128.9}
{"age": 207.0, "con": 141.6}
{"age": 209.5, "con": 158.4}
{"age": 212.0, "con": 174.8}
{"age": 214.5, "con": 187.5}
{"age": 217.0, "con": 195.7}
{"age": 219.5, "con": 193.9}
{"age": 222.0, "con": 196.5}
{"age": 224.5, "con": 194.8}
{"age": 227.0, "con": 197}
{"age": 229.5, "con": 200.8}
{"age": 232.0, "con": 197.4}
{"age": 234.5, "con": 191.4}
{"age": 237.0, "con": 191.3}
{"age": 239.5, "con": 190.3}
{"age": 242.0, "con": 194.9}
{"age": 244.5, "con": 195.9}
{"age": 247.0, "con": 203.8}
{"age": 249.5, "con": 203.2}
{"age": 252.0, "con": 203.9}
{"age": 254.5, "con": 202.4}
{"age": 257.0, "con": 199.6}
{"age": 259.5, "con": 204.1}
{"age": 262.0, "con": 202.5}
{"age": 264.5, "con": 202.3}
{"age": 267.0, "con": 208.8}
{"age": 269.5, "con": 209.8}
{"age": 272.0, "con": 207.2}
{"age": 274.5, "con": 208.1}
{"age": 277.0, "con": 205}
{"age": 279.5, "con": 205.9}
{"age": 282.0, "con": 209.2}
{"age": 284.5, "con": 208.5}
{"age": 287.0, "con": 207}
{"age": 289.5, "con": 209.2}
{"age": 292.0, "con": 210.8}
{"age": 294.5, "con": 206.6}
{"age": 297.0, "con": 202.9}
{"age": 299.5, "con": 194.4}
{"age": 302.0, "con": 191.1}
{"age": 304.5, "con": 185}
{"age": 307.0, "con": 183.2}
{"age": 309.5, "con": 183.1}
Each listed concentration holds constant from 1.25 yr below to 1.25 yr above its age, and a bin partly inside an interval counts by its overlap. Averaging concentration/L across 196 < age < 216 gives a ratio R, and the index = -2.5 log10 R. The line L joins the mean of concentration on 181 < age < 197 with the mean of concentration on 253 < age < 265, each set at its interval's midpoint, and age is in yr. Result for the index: 0.22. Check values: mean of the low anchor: 188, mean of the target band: 156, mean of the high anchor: 202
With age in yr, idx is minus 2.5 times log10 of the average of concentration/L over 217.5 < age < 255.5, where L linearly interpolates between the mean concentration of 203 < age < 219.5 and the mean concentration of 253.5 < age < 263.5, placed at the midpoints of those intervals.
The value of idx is -0.07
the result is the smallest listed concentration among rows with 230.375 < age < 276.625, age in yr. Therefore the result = 190.3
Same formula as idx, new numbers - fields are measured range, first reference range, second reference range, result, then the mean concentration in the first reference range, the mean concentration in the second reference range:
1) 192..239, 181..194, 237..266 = 0.100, 191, 200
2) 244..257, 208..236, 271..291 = -0.021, 189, 208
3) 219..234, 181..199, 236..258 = -0.016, 186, 198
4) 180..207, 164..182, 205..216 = -0.141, 136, 164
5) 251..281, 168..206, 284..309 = -0.090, 162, 199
